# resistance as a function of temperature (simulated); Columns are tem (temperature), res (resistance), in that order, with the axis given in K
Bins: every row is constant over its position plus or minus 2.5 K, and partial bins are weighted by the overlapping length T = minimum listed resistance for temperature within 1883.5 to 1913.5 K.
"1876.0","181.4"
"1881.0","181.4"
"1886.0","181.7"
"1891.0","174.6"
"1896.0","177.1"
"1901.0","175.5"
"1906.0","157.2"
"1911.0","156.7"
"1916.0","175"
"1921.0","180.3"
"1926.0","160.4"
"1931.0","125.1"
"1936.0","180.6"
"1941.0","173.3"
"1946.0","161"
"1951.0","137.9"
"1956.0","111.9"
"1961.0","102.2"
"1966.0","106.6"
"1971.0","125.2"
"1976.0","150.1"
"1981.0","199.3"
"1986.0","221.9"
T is 156.7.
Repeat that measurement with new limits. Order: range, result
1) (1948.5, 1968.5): 102.2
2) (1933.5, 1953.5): 137.9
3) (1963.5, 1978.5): 106.6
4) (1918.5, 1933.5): 125.1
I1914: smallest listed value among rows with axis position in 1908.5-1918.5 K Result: 156.7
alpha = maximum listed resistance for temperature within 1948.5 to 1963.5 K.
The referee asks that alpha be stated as 137.9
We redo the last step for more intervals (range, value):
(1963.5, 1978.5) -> 150.1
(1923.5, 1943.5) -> 180.6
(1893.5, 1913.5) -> 177.1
